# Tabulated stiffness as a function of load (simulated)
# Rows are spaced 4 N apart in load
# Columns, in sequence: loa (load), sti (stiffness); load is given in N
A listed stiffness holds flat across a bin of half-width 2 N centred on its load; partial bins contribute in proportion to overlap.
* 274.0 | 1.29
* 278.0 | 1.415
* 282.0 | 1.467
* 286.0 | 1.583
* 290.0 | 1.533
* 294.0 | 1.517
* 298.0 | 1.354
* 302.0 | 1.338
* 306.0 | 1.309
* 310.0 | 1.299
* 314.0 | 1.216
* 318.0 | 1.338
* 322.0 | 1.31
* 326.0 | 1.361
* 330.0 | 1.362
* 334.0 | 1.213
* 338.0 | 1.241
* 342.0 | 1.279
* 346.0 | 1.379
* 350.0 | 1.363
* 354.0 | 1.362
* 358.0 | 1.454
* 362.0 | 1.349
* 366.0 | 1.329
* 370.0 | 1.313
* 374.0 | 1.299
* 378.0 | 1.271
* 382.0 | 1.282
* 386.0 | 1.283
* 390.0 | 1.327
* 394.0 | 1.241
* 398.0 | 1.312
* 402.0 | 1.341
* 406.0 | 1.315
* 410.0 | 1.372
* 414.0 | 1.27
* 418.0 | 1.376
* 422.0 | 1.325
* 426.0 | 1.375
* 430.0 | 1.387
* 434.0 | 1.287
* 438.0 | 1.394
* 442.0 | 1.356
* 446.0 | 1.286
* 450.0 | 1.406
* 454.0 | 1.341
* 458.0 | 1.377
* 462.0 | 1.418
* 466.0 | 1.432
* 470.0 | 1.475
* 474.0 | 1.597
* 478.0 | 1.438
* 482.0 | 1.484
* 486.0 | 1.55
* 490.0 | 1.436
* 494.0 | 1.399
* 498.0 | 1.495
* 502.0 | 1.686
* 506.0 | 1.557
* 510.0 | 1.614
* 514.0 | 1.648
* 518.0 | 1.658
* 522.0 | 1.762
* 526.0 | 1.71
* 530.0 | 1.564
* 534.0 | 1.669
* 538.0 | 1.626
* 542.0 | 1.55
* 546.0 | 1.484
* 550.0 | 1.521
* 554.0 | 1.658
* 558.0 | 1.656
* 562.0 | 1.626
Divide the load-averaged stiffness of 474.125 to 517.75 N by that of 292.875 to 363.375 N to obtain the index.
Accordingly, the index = 1.15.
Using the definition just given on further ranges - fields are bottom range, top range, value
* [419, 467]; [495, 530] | 1.19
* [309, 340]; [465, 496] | 1.14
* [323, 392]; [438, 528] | 1.14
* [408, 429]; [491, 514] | 1.15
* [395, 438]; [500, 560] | 1.22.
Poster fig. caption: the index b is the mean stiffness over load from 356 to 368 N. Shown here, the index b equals 1.38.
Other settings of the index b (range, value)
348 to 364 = 1.38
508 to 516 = 1.63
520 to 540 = 1.67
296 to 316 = 1.3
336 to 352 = 1.32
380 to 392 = 1.3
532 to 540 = 1.65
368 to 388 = 1.29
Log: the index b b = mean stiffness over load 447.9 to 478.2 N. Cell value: 1.43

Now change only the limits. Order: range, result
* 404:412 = 1.34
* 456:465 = 1.4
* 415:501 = 1.41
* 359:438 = 1.32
